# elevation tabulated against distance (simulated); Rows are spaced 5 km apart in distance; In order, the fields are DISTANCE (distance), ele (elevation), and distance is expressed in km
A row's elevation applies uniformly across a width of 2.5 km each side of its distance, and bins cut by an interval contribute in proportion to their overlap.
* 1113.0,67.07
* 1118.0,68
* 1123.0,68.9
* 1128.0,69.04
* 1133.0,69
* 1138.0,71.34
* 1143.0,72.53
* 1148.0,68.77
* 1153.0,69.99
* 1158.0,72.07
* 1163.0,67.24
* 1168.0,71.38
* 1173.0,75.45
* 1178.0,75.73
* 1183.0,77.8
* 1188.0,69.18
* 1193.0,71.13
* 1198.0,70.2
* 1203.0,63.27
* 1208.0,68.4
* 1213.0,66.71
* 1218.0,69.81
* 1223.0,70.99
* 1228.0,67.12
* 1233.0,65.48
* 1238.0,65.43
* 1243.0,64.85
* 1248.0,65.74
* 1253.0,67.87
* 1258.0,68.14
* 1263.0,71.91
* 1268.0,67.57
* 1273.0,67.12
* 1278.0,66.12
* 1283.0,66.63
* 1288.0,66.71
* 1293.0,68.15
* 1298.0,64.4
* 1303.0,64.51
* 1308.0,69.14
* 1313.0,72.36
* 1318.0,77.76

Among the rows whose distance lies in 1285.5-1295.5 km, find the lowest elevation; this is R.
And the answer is 66.71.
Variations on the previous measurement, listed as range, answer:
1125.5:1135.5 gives 69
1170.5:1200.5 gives 69.18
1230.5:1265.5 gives 64.85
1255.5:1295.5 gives 66.12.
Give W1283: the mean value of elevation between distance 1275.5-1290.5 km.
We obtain 66.5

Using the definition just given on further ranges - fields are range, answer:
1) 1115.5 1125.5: 68.5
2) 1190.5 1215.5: 67.9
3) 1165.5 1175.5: 73.4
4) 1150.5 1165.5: 69.8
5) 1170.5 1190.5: 74.5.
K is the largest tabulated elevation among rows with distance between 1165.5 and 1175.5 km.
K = 75.45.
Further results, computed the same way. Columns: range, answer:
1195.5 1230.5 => 70.99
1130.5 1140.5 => 71.34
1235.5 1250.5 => 65.74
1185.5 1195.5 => 71.13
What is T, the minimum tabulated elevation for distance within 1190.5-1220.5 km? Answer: 63.27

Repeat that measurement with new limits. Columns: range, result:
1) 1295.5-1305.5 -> 64.4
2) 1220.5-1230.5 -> 67.12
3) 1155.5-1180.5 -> 67.24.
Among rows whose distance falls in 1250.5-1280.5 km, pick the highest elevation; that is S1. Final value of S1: 71.91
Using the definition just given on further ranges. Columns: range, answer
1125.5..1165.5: 72.53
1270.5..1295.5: 68.15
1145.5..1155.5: 69.99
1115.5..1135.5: 69.04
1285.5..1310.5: 69.14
